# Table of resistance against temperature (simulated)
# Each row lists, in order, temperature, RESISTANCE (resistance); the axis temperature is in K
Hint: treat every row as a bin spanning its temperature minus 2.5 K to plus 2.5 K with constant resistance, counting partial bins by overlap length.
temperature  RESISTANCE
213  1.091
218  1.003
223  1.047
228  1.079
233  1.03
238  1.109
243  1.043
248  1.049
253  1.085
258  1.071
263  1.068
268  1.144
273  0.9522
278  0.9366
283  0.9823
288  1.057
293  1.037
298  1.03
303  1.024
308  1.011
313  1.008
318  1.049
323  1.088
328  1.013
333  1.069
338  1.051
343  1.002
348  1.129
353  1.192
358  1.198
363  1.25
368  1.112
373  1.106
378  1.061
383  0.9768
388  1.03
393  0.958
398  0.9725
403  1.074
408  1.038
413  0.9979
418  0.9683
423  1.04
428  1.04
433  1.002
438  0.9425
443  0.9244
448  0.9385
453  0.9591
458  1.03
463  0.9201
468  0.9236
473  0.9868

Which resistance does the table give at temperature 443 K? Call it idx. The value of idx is 0.9244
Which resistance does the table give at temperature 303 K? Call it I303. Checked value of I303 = 1.024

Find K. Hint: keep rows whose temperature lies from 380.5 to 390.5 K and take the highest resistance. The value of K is 1.03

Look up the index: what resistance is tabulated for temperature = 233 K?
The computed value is 1.03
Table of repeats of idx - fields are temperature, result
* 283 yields 0.9823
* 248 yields 1.049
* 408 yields 1.038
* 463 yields 0.9201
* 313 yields 1.008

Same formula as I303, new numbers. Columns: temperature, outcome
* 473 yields 0.9868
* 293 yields 1.037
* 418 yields 0.9683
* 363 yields 1.25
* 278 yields 0.9366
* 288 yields 1.057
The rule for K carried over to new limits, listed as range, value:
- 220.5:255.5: 1.109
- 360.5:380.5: 1.25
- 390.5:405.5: 1.074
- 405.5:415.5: 1.038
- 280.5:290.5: 1.057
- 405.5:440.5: 1.04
